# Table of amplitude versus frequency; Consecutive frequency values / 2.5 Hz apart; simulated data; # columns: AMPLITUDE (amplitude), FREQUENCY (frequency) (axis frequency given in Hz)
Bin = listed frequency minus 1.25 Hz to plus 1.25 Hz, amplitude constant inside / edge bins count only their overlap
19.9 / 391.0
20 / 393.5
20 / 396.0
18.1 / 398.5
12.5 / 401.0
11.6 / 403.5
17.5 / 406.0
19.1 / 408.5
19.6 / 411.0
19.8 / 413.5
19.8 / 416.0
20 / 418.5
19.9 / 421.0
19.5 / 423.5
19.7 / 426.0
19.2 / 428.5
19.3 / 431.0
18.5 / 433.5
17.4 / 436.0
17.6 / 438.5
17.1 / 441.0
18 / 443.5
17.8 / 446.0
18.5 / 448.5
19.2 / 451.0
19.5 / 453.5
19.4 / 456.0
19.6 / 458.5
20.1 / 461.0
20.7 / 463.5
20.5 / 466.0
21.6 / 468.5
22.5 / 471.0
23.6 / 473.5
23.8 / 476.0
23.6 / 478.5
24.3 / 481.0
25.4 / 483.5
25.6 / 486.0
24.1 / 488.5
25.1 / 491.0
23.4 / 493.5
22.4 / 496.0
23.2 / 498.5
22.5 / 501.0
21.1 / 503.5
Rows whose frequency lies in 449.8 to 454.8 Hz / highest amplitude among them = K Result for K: 19.5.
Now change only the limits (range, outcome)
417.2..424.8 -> 20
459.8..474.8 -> 23.6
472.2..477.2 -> 23.8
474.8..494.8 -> 25.6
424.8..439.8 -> 19.7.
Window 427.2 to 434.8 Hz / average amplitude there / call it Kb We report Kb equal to 19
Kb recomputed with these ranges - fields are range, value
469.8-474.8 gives 23.1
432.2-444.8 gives 17.7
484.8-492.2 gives 24.9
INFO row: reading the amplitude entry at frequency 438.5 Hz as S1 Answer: 17.6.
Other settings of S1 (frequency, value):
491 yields 25.1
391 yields 19.9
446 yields 17.8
